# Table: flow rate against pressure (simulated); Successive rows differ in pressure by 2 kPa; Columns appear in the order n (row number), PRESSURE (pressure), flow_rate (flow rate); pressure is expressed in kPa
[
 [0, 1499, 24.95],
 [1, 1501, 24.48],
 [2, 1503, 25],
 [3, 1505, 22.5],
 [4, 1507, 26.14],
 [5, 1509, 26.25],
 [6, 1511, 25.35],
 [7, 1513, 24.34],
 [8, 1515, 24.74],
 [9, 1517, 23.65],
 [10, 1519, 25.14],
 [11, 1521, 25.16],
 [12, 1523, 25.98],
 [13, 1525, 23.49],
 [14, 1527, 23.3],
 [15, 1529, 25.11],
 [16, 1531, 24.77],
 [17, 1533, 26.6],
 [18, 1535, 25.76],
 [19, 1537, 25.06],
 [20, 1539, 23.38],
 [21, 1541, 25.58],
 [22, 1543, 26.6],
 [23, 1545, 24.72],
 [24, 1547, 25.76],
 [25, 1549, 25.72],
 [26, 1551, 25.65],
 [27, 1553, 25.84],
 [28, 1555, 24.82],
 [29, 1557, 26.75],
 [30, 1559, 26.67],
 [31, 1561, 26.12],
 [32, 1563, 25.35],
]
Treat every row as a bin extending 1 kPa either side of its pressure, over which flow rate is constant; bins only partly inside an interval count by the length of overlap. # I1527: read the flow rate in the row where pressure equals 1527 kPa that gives 23.3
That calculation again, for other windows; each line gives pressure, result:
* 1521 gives 25.16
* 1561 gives 26.12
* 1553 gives 25.84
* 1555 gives 24.82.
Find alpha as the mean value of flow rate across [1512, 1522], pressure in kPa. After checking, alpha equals 24.6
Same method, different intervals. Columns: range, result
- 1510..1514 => 24.8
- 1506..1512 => 25.9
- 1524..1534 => 24.7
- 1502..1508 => 24.5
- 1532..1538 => 25.8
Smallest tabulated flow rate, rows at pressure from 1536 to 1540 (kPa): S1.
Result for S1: 23.38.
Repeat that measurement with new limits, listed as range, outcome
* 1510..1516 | 24.34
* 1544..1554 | 24.72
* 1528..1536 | 24.77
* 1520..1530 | 23.3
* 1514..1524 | 23.65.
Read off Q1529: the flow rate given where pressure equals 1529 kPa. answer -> 25.11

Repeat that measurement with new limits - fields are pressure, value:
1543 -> 26.6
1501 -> 24.48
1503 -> 25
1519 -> 25.14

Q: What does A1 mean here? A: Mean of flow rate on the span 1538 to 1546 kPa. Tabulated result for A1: 25.1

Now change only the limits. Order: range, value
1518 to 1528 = 24.6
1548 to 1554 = 25.7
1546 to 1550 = 25.7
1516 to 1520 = 24.4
